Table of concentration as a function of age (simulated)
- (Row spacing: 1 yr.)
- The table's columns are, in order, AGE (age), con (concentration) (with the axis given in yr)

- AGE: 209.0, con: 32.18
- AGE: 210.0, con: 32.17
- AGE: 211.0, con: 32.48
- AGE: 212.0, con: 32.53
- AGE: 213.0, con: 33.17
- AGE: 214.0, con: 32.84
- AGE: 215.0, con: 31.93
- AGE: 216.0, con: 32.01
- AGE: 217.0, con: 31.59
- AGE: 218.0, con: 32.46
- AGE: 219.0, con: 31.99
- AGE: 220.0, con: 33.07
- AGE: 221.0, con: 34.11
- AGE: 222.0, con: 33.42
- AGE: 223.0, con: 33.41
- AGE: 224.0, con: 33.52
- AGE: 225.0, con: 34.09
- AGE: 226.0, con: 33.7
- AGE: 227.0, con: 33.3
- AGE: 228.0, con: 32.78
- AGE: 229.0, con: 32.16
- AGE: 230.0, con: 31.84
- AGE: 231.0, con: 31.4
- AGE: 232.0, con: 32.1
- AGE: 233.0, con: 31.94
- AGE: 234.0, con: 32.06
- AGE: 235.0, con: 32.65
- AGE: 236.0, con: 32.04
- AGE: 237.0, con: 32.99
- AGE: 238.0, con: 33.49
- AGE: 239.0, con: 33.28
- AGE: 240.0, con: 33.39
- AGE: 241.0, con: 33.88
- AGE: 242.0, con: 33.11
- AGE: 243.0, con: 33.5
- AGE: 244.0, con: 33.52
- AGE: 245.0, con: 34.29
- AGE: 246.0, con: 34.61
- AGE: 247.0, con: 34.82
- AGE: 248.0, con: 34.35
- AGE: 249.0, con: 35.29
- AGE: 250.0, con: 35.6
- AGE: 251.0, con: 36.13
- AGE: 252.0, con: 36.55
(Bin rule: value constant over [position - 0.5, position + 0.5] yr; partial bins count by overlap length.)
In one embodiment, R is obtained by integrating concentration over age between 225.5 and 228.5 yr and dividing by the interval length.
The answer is 33.3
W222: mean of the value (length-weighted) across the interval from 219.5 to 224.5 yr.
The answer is 33.5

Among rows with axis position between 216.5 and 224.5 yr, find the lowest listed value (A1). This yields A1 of 31.59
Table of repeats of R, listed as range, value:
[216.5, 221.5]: 32.6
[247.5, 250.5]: 35.1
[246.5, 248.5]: 34.6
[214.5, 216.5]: 32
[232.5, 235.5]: 32.2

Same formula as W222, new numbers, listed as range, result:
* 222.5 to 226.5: 33.7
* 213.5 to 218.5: 32.2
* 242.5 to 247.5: 34.1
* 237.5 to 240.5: 33.4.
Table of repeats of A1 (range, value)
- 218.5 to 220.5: 31.99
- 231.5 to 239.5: 31.94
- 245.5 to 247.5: 34.61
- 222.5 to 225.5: 33.41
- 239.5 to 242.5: 33.11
